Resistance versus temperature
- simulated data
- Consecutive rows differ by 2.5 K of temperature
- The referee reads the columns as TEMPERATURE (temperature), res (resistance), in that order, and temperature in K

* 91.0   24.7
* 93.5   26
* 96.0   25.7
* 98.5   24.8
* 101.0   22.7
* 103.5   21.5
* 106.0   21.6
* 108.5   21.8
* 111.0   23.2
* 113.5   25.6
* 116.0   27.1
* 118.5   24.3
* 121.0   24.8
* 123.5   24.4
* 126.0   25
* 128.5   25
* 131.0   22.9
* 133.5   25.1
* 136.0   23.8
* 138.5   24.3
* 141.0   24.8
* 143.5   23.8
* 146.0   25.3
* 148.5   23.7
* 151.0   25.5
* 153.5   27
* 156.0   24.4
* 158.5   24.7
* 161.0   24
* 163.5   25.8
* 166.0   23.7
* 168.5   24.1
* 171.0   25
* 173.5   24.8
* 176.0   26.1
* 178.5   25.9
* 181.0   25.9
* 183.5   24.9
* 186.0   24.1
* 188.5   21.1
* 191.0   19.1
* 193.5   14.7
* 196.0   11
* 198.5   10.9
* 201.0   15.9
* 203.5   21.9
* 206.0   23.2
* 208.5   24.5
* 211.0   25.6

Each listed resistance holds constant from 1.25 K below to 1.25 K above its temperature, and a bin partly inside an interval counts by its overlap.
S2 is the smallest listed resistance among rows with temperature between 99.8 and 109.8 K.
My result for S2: 21.5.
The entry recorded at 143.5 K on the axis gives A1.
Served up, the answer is 23.8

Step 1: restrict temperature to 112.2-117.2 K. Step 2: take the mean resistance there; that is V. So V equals 26.3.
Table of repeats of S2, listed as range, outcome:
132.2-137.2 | 23.8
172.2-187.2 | 24.1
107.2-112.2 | 21.8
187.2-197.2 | 11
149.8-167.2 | 23.7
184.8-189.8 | 21.1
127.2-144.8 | 22.9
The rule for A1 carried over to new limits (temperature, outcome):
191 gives 19.1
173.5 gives 24.8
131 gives 22.9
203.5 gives 21.9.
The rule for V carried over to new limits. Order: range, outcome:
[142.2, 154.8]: 25.1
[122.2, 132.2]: 24.3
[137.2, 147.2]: 24.5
